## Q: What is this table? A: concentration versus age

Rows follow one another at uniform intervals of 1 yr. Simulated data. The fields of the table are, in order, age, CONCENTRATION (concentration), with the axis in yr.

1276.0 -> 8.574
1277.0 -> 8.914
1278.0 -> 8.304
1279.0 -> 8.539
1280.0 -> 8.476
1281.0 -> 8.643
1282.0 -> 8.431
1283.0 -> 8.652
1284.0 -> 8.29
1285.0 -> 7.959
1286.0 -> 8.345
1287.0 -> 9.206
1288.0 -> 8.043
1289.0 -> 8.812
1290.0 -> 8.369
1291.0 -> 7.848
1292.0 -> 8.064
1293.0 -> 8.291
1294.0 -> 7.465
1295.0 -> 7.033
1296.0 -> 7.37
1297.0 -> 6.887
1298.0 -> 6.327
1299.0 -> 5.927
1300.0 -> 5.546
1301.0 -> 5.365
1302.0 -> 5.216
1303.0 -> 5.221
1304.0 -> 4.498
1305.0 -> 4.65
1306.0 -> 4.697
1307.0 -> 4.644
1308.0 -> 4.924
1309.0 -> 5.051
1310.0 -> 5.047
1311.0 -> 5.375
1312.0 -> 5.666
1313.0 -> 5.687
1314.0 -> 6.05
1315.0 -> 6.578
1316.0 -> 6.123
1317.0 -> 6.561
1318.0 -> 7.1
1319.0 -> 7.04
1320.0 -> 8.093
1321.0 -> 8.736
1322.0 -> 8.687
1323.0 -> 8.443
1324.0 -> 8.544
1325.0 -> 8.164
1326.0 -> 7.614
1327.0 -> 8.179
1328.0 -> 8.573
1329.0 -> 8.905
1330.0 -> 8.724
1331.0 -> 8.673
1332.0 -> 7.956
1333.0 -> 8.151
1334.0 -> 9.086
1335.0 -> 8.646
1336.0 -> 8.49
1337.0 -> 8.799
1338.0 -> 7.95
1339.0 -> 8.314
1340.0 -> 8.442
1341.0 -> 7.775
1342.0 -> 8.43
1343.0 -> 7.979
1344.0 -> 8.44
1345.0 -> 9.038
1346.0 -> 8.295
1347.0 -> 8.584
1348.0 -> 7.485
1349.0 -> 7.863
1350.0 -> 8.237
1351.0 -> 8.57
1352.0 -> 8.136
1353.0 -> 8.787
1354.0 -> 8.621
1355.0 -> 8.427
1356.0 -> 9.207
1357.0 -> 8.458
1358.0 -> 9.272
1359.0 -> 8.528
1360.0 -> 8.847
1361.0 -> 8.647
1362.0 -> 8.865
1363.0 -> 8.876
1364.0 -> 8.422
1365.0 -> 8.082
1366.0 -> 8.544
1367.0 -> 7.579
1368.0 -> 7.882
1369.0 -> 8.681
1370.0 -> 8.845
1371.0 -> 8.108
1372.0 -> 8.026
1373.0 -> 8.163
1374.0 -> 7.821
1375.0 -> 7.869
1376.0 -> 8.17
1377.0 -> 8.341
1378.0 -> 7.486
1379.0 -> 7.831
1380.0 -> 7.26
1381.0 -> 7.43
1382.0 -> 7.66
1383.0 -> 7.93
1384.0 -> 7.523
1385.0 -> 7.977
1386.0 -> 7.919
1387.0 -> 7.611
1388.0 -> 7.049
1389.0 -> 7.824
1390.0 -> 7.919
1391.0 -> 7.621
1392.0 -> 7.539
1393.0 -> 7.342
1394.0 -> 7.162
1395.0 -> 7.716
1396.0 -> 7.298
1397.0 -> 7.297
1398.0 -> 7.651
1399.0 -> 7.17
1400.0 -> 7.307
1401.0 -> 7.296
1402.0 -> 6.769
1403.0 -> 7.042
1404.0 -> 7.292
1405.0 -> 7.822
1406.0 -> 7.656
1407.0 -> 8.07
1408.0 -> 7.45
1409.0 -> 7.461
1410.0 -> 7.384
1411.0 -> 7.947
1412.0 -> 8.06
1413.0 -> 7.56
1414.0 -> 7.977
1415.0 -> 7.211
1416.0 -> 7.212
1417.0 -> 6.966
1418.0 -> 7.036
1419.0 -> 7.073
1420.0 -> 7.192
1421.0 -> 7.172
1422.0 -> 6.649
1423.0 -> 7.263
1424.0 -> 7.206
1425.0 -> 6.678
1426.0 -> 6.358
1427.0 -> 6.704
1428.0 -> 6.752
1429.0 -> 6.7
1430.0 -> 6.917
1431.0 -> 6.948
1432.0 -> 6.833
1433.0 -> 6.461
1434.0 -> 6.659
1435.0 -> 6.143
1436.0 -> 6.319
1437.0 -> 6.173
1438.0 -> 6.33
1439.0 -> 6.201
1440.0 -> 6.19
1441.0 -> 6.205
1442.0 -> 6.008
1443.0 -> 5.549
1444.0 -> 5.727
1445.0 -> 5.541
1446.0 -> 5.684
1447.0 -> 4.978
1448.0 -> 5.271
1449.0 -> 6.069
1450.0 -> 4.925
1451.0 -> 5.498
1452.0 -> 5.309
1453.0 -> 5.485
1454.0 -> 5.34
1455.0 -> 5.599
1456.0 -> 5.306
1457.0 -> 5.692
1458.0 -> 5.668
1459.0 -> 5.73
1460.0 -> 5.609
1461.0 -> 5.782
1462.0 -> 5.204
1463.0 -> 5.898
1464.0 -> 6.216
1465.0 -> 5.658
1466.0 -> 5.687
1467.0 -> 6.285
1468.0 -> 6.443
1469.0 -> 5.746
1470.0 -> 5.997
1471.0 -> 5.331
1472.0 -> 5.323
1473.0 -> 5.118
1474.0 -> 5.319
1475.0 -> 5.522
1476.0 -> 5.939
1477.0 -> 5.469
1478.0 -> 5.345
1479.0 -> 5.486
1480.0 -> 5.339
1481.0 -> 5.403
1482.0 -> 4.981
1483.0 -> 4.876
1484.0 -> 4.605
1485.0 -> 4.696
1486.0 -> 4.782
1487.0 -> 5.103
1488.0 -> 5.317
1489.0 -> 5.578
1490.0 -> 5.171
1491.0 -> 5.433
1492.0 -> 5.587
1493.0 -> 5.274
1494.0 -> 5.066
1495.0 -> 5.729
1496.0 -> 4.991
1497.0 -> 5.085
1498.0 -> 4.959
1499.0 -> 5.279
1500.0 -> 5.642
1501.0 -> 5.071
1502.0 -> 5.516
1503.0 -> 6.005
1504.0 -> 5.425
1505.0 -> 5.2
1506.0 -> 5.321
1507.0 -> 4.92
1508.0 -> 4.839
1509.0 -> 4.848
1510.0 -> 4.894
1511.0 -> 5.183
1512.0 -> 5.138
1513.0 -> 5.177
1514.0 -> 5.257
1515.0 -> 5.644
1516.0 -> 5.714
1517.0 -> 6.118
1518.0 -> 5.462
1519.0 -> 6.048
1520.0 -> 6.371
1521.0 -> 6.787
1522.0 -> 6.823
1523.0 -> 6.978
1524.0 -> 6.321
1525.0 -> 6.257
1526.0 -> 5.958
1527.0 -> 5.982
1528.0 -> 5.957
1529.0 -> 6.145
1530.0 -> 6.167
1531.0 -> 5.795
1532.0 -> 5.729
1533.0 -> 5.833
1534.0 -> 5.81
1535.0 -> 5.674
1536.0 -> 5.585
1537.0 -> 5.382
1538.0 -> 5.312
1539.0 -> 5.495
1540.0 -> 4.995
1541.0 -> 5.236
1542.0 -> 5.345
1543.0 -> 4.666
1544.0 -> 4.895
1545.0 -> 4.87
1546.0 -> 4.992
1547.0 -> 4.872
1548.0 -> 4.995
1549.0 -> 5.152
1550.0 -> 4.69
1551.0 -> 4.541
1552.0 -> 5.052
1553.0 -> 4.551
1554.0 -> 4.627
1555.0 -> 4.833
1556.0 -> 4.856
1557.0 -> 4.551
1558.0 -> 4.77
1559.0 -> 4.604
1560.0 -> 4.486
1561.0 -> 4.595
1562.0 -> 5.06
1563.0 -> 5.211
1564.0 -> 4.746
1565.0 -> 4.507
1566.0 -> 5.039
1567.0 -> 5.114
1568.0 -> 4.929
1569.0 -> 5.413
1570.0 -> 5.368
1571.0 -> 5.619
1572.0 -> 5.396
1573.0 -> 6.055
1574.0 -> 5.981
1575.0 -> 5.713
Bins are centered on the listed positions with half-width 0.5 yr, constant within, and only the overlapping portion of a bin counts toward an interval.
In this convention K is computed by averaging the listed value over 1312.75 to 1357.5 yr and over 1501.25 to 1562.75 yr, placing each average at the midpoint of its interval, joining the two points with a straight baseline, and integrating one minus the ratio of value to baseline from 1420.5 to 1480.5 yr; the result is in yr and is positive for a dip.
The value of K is 5.3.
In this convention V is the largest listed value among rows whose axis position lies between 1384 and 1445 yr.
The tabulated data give 8.07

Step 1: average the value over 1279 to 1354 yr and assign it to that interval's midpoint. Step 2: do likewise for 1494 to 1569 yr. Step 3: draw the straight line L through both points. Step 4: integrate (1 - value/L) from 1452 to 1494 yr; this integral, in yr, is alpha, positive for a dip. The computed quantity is 3.25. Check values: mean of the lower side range 7.5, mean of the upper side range 5.33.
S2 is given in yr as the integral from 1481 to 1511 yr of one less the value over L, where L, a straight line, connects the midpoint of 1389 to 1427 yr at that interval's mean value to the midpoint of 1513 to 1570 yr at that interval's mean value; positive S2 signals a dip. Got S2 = 4.3 yr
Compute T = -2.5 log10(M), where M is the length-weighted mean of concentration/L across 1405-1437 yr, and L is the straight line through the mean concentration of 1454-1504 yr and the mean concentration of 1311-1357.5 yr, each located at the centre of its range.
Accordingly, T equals -0.10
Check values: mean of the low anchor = 8.02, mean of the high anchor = 5.44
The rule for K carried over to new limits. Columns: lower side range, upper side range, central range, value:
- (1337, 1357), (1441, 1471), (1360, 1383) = -1.1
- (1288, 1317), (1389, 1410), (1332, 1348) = -4.1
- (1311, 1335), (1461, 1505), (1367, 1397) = -4.1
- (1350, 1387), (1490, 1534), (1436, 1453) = 2.8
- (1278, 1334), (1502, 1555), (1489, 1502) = 1.0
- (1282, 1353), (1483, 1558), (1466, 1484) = 1.0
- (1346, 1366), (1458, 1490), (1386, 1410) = -0.1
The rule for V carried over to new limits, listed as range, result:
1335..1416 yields 9.272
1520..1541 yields 6.978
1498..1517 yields 6.118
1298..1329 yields 8.905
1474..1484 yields 5.939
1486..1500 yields 5.729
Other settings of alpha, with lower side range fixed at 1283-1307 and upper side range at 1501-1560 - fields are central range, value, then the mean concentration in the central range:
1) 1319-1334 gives -3.68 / 8.37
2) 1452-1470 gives 0.40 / 5.72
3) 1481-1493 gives 1.19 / 5.12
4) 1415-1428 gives -1.82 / 6.96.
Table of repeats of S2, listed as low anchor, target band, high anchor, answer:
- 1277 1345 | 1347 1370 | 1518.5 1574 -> -4.8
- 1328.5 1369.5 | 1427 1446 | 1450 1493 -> 0.1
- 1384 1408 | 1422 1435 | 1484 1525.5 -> 0.2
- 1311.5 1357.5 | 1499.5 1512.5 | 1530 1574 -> 1.2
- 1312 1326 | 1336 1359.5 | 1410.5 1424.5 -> -3.5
